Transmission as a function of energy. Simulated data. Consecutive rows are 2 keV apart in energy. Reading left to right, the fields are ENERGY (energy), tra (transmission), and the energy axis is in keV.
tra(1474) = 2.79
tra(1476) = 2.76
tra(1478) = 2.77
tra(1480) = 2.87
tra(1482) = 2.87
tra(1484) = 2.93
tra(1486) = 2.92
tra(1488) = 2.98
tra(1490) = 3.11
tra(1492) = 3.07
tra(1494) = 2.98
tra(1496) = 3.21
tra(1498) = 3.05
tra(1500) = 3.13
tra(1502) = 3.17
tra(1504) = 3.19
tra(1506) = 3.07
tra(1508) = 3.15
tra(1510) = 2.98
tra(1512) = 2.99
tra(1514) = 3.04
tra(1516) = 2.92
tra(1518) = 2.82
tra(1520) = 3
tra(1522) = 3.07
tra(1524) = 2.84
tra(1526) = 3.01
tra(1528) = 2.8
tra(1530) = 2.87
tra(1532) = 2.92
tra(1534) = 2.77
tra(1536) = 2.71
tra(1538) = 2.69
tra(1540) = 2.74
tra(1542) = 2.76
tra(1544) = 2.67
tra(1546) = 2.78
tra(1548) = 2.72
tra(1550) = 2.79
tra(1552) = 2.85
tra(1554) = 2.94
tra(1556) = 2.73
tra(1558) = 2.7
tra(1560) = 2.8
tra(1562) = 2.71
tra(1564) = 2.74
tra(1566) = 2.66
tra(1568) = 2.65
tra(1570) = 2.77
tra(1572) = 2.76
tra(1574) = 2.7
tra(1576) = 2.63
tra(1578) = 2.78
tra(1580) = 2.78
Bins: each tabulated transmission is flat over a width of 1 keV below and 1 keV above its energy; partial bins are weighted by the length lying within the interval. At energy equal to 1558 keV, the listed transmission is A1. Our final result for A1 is 2.7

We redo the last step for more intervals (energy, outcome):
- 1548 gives 2.72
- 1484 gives 2.93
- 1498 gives 3.05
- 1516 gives 2.92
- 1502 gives 3.17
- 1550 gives 2.79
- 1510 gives 2.98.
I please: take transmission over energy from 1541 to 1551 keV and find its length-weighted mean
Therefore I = 2.74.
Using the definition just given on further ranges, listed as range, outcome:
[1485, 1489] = 2.95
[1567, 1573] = 2.73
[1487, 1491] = 3.04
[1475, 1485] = 2.84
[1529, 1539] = 2.79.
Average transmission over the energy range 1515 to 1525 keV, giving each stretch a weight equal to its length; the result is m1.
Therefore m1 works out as 2.93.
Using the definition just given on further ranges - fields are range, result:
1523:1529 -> 2.88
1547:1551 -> 2.75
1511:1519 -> 2.94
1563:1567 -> 2.7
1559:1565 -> 2.75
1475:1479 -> 2.76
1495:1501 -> 3.13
